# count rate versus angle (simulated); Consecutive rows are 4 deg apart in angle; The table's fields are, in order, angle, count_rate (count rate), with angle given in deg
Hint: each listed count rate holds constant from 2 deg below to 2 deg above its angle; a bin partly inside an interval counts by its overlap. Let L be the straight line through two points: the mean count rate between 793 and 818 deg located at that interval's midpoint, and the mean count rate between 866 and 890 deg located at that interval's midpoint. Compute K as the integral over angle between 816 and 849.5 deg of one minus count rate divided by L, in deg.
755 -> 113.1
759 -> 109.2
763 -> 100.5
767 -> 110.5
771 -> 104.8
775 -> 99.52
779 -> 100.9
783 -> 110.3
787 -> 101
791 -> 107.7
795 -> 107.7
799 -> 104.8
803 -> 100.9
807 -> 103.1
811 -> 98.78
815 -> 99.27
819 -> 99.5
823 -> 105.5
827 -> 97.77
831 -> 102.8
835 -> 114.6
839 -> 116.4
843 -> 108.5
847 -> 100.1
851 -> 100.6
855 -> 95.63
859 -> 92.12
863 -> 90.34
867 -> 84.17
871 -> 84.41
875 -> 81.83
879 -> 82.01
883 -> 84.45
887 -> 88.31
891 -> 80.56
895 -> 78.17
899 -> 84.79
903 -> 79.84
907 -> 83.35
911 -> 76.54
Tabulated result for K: -3.5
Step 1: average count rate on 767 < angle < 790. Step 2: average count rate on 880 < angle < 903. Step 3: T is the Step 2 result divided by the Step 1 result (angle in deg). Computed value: 0.80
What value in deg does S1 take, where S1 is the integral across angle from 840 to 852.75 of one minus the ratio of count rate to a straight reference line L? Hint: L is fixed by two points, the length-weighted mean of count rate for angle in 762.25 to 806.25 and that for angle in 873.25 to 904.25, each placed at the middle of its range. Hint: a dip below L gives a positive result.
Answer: -1.8 deg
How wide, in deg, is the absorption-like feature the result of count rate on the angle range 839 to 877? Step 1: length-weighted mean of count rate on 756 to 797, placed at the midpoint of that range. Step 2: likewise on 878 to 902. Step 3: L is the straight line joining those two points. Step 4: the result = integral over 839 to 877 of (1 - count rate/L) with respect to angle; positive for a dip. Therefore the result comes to -2.1 deg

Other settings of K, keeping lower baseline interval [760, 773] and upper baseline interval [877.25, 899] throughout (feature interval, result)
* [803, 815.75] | -0.4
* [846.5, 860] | -1.2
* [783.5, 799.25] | -0.8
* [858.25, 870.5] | -0.1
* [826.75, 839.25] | -2.0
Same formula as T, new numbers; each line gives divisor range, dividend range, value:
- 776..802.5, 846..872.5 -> 0.88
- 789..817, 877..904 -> 0.80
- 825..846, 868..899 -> 0.77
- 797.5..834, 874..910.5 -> 0.81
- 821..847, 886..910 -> 0.77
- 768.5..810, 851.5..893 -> 0.84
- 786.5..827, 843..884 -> 0.88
